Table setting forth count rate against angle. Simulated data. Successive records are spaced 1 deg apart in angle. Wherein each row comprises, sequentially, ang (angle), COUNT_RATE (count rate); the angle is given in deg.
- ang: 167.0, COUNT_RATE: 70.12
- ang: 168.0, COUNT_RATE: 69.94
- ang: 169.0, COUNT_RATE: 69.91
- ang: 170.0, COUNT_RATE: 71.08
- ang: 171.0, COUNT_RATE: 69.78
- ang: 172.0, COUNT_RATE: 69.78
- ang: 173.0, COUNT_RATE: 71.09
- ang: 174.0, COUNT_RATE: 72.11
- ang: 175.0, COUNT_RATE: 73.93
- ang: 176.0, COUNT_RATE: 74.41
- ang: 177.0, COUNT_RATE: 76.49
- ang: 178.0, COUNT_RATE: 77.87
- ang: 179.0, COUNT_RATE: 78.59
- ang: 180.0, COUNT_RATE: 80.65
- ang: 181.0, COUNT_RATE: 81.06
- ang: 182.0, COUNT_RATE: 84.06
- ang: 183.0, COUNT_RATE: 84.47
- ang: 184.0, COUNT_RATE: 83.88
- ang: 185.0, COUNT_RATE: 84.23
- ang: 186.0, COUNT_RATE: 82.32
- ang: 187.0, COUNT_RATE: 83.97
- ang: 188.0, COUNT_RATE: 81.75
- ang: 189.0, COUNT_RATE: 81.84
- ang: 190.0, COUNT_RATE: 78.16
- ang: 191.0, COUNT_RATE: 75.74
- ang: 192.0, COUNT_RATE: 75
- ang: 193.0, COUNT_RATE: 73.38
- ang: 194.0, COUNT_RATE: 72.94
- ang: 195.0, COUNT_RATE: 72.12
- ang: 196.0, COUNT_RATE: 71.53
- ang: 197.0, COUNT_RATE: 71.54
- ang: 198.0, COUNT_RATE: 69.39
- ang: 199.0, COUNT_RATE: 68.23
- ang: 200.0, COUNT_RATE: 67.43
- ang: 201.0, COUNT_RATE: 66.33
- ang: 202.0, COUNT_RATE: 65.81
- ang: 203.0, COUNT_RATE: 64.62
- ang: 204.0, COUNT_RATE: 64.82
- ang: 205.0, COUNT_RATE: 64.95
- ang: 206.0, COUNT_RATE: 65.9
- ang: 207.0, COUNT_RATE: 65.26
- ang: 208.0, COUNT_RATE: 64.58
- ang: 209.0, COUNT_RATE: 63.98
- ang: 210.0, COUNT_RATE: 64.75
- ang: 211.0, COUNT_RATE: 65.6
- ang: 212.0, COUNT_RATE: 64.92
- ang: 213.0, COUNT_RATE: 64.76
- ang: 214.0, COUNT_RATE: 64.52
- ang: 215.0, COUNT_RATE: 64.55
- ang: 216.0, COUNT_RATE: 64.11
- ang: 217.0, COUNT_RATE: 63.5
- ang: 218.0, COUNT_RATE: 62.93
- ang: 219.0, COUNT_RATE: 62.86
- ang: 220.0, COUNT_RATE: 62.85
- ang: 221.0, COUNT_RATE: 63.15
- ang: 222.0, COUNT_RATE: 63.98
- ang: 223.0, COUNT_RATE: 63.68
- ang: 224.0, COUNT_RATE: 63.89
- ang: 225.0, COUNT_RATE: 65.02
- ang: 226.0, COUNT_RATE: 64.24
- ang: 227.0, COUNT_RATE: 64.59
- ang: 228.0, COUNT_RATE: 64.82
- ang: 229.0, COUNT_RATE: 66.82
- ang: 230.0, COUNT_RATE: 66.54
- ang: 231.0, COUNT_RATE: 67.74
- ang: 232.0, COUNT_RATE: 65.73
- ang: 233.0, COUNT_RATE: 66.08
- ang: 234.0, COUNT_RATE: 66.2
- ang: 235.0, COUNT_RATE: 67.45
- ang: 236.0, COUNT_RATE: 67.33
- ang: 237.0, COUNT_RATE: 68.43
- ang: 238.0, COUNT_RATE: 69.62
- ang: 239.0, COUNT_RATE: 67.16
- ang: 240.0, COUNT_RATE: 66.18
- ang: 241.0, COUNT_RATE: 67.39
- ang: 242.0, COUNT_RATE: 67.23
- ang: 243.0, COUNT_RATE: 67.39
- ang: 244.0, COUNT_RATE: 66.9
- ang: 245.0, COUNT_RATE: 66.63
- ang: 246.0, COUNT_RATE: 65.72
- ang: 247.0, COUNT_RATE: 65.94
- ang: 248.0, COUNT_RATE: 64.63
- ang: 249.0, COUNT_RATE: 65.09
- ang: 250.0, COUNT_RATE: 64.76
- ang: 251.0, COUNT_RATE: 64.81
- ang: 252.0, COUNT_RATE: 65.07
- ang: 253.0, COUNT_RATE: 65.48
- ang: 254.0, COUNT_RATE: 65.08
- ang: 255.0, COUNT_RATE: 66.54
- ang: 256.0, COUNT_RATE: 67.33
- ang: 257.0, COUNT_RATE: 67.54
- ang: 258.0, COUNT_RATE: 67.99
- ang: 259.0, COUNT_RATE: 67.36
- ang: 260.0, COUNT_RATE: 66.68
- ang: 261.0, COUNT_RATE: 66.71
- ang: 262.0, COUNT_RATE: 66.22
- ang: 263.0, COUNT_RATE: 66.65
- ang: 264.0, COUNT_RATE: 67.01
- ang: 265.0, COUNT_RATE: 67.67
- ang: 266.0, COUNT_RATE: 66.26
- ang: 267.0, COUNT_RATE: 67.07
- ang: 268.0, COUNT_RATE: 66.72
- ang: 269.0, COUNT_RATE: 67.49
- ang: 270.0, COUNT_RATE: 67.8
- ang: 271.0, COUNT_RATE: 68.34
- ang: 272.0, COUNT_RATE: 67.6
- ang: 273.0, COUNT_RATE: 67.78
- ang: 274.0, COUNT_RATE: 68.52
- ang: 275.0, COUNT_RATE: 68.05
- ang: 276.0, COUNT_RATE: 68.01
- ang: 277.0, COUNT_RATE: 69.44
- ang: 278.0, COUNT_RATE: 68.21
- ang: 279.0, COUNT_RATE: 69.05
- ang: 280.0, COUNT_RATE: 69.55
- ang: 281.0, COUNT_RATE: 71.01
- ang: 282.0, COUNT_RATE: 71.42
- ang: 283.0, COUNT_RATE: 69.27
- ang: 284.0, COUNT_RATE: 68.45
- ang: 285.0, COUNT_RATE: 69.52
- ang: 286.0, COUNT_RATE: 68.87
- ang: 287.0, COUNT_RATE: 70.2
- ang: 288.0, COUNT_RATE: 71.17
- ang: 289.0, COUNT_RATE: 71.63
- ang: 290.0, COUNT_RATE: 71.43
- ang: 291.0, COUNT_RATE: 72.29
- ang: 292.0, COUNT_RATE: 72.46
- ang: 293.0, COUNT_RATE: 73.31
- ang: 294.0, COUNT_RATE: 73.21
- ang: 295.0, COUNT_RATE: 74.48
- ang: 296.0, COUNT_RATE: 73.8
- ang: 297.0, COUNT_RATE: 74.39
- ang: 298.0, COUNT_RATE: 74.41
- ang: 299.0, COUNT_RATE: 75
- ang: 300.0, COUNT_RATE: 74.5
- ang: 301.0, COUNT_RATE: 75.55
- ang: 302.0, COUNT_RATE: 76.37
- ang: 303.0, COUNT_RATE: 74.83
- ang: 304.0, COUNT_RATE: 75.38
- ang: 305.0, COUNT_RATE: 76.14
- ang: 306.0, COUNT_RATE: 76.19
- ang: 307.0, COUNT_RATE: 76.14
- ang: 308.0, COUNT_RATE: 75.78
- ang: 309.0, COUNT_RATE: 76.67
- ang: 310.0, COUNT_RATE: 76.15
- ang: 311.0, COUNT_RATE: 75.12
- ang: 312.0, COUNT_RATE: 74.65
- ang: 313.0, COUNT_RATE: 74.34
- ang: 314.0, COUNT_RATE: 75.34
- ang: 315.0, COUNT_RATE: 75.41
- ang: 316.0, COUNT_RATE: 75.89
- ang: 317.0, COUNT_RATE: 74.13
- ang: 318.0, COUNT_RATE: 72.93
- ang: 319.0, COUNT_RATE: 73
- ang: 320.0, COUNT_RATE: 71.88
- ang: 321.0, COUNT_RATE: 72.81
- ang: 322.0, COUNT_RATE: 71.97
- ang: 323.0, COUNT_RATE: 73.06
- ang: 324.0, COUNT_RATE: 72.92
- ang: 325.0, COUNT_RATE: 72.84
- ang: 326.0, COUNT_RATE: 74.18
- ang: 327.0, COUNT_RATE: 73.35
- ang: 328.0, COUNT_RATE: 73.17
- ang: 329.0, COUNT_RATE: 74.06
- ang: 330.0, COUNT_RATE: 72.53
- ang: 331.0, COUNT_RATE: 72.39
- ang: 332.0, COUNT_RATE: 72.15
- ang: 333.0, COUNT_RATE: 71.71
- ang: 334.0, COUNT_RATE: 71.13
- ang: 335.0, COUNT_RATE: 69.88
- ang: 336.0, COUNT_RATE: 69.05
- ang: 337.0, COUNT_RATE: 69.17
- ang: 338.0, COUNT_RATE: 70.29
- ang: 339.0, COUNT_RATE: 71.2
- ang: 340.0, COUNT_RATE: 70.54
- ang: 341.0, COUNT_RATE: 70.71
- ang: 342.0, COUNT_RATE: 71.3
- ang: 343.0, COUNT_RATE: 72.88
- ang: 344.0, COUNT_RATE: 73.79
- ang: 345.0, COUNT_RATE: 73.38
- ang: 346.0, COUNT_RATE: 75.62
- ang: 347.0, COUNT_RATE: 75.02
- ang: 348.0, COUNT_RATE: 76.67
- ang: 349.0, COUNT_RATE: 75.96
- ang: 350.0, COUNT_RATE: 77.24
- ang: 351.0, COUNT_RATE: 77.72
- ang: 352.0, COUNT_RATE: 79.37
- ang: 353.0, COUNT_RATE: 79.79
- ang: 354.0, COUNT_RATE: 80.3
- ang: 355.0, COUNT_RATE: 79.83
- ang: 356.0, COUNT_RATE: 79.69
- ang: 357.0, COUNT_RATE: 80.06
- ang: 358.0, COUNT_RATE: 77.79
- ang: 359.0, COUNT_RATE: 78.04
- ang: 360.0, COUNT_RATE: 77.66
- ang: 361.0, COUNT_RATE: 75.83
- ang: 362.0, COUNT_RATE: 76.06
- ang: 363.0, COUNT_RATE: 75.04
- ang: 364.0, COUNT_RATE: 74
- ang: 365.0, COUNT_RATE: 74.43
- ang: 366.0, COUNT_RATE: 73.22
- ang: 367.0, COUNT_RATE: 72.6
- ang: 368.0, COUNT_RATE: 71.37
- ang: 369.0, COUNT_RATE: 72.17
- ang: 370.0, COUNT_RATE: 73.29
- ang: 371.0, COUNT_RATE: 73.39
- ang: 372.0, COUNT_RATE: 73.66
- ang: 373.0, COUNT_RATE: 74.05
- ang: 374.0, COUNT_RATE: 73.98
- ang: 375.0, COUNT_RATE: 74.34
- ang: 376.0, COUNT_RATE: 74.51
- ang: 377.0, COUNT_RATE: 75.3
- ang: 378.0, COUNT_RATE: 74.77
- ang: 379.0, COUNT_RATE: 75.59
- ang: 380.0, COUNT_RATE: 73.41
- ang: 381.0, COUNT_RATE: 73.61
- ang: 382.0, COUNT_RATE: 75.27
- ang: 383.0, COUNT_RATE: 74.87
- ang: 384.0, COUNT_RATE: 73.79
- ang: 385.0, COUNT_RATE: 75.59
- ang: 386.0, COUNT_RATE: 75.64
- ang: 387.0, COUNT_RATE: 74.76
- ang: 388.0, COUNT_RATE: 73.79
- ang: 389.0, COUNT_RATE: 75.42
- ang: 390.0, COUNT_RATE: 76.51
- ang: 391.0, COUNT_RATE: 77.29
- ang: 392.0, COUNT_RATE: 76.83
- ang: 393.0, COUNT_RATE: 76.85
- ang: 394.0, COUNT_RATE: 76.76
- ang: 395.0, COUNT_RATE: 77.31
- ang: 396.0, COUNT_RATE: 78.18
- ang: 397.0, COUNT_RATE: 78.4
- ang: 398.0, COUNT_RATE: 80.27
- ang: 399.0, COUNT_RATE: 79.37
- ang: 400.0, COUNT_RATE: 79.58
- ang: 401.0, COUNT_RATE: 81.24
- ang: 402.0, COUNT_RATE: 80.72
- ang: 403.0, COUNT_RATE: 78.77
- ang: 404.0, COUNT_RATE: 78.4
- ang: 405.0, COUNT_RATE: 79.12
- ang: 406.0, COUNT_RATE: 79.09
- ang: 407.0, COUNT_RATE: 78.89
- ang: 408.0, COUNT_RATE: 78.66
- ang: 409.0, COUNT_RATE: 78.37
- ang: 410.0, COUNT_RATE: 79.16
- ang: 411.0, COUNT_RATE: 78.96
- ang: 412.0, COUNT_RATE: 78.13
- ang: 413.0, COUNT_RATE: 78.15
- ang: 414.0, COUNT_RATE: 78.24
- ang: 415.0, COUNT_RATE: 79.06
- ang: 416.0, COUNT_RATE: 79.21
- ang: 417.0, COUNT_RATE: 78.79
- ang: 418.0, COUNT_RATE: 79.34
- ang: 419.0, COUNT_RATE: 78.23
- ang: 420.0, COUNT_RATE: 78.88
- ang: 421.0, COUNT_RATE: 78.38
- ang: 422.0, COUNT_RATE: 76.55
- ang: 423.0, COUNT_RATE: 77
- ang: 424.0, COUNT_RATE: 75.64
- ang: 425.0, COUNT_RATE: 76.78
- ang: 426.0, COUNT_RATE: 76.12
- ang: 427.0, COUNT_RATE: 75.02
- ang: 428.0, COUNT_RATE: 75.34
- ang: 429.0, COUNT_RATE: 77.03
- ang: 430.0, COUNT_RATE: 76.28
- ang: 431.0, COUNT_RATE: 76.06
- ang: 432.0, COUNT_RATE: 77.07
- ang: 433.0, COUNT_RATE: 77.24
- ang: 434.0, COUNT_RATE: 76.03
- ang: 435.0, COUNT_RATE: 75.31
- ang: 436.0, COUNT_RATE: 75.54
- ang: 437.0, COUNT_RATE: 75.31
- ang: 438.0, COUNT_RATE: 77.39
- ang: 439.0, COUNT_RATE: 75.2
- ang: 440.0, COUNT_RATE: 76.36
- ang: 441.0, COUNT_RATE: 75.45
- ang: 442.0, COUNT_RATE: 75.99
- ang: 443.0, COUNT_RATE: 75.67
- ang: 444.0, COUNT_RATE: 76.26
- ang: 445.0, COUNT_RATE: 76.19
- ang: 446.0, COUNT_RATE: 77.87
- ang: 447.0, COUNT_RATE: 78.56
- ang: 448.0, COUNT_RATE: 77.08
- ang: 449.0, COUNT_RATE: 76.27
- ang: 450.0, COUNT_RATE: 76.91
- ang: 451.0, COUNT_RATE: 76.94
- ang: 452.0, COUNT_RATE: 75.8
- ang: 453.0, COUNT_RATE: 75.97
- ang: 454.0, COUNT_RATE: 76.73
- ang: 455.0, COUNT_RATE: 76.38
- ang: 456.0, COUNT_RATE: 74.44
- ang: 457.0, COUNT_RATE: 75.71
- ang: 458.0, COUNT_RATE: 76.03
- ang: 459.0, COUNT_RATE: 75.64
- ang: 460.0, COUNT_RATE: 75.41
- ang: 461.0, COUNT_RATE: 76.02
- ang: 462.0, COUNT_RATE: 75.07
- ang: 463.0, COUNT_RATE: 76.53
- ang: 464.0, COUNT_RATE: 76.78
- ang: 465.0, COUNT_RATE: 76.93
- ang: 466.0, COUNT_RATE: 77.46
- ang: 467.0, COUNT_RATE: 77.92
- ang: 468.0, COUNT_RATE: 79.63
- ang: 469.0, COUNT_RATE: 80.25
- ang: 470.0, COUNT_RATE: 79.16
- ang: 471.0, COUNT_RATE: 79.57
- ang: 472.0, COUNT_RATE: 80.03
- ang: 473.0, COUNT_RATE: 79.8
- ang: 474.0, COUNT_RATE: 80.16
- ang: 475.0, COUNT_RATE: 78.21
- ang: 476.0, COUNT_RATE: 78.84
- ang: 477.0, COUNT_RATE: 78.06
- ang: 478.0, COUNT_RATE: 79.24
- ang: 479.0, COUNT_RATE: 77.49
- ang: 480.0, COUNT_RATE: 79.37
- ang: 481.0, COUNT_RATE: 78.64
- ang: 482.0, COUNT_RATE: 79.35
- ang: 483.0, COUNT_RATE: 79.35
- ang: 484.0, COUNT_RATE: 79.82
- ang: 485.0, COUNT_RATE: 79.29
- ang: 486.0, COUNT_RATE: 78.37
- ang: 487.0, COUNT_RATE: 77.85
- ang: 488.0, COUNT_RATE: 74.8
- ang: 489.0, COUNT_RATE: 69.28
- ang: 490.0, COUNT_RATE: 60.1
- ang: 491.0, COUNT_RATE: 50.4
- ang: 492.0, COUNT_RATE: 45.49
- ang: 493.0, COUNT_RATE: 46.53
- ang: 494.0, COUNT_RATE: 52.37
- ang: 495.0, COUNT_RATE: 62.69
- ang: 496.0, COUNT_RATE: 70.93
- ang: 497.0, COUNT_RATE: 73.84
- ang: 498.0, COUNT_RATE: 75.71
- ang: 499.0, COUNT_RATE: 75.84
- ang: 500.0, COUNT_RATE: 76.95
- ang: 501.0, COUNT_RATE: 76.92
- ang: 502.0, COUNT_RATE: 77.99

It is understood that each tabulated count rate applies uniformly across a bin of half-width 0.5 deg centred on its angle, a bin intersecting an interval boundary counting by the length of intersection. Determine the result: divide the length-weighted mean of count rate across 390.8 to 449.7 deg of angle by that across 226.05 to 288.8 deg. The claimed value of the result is 1.15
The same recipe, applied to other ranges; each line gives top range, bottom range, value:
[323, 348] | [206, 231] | 1.12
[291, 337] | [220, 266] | 1.12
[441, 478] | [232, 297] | 1.13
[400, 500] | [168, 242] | 1.08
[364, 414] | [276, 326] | 1.04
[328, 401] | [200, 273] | 1.14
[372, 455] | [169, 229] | 1.09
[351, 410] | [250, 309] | 1.09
